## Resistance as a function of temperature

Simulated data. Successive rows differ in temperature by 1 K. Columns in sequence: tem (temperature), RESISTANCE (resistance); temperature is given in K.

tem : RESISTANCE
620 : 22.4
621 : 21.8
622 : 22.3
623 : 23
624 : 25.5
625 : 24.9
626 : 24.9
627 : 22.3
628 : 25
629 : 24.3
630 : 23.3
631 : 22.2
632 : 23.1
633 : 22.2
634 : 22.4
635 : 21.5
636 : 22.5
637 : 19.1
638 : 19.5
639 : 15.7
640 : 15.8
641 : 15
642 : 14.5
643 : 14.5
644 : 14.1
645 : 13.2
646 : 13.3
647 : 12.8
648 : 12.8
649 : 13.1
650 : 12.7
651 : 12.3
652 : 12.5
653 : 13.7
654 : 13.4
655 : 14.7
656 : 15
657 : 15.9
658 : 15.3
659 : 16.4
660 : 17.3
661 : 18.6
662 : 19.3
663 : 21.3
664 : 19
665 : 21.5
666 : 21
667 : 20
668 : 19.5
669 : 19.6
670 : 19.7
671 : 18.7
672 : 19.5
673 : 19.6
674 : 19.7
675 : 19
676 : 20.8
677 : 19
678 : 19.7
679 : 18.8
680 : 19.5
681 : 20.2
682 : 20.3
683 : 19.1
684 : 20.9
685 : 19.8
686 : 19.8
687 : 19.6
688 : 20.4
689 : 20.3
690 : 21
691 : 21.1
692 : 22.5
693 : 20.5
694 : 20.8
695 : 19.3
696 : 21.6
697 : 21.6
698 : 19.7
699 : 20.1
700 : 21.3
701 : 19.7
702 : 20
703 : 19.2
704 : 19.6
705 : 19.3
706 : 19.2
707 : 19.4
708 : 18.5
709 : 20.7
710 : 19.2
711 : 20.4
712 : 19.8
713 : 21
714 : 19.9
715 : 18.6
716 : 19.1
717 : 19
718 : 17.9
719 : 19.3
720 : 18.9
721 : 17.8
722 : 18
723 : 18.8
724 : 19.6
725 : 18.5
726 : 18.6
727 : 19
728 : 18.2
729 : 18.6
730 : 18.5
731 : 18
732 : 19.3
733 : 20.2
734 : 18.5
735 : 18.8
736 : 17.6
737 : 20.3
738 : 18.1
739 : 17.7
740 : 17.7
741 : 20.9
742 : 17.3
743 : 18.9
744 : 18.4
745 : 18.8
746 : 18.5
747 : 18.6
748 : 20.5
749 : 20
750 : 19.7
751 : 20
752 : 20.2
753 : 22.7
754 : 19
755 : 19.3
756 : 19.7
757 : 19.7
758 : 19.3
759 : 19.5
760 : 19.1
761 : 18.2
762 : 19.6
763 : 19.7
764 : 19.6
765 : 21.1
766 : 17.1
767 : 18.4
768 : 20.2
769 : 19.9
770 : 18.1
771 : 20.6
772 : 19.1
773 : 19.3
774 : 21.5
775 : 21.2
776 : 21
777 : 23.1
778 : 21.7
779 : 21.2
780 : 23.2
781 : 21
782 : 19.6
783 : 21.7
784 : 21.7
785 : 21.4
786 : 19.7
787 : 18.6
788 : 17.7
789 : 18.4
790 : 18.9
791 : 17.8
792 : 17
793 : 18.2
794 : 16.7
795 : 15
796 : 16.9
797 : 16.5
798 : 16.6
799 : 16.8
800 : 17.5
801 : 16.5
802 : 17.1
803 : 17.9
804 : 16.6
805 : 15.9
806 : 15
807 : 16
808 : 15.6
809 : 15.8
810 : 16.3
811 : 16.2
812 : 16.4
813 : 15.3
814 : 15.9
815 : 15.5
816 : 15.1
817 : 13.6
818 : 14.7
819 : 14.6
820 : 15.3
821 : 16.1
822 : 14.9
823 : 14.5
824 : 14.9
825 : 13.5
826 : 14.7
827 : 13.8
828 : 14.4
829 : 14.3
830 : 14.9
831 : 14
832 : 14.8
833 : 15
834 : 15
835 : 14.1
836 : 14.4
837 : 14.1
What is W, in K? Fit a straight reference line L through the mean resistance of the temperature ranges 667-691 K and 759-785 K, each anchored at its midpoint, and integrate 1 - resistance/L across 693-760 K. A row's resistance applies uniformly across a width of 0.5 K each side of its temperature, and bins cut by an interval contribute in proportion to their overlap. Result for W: 2.4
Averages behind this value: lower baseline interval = 19.8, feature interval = 19.3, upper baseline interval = 20.3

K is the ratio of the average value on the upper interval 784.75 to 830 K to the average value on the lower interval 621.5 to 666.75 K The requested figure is 0.88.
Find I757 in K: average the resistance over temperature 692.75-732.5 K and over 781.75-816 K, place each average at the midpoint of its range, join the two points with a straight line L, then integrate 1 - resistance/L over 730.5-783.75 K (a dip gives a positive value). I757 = -4.1 K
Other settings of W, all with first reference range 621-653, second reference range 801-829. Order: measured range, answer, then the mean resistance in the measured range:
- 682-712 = -4.4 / 20.2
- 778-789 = -3.1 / 20.5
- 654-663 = 0.8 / 16.6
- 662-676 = -1.4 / 19.9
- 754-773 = -3.5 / 19.3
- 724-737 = -1.4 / 18.8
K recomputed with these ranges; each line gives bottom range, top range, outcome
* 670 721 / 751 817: 0.93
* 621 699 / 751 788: 1.06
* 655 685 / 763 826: 0.93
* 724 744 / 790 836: 0.84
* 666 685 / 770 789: 1.05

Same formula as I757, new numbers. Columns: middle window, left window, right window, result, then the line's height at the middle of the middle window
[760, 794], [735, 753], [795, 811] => -4.3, 17.6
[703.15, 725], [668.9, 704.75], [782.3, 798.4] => 0.4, 19.6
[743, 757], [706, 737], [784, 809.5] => -1.0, 18.4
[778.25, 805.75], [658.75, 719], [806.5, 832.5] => -3.9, 16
